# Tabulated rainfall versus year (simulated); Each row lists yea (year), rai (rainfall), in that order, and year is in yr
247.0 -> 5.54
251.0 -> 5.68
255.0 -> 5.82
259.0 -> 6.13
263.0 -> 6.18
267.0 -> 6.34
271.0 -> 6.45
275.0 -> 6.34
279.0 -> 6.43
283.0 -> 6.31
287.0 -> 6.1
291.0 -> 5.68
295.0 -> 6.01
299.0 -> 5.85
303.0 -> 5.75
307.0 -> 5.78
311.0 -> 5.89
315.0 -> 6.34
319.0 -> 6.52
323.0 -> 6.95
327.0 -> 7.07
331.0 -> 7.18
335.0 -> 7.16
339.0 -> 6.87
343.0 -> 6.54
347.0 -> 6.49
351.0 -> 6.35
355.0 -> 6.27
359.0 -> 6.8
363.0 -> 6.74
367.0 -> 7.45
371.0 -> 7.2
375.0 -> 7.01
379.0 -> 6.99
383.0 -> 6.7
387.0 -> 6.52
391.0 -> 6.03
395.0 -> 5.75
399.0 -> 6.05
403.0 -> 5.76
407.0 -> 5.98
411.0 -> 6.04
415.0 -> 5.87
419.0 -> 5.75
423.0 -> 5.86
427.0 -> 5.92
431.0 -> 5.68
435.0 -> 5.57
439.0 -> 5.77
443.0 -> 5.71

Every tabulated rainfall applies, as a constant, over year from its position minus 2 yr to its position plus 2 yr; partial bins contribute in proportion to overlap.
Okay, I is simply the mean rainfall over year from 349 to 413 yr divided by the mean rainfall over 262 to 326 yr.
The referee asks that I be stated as 1.05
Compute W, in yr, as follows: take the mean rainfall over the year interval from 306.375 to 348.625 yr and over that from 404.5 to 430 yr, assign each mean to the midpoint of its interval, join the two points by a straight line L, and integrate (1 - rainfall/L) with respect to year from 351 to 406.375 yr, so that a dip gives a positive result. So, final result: -2.83 yr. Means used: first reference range 6.65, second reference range 5.89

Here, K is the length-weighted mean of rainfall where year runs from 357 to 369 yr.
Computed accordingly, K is 7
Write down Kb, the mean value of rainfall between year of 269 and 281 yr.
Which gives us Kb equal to 6.41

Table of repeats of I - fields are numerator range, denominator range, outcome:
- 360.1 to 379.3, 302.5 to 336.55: 1.08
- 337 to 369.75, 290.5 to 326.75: 1.09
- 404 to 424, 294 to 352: 0.91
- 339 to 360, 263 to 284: 1.02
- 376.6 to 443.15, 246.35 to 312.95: 1.00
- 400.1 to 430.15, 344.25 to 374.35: 0.87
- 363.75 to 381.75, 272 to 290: 1.13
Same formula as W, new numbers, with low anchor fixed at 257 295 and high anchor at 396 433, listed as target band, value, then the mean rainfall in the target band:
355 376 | -3.4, 6.97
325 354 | -3.5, 6.79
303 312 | 0.5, 5.81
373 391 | -2.3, 6.72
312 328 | -1.4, 6.65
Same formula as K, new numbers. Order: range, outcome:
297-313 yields 5.82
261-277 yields 6.33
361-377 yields 7.1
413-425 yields 5.83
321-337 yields 7.09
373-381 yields 7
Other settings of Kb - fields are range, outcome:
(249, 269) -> 6.03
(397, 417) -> 5.94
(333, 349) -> 6.77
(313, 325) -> 6.6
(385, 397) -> 6.1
